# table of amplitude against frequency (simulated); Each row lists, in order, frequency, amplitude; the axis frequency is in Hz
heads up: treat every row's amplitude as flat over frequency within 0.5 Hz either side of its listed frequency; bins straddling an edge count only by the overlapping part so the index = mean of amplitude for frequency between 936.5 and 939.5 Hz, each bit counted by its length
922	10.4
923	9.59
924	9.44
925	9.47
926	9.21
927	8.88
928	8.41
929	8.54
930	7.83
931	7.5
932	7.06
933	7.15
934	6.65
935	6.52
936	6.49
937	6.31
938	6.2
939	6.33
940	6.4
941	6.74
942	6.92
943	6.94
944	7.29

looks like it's 6.28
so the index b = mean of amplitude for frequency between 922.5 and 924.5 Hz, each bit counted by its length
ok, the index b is 9.52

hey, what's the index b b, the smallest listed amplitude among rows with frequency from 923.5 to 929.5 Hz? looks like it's 8.41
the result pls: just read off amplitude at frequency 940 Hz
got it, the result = 6.4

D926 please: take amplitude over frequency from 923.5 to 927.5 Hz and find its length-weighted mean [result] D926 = 9.25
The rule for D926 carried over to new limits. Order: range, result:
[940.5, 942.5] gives 6.83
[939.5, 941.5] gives 6.57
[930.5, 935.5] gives 6.98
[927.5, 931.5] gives 8.07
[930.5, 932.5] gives 7.28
